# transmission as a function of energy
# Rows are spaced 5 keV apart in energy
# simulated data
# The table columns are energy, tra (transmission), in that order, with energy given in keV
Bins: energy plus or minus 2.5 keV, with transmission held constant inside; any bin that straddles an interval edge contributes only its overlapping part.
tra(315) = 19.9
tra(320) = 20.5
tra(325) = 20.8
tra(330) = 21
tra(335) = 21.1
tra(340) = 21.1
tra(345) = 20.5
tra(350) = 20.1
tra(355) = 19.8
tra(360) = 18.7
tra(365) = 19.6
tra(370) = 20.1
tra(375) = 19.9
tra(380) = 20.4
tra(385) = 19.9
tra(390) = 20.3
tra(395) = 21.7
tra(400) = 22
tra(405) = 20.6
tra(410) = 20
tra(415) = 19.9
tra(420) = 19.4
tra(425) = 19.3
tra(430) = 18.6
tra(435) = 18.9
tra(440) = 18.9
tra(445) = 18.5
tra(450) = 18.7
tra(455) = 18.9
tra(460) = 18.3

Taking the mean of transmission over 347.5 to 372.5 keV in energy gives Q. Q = 19.7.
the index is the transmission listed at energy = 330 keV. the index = 21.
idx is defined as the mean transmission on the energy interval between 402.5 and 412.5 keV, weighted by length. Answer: 20.3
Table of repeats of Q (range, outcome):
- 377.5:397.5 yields 20.6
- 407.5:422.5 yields 19.8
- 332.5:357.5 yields 20.5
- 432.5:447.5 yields 18.8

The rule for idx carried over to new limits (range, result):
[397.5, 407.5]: 21.3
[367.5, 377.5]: 20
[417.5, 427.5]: 19.4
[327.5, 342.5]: 21.1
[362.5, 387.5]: 20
